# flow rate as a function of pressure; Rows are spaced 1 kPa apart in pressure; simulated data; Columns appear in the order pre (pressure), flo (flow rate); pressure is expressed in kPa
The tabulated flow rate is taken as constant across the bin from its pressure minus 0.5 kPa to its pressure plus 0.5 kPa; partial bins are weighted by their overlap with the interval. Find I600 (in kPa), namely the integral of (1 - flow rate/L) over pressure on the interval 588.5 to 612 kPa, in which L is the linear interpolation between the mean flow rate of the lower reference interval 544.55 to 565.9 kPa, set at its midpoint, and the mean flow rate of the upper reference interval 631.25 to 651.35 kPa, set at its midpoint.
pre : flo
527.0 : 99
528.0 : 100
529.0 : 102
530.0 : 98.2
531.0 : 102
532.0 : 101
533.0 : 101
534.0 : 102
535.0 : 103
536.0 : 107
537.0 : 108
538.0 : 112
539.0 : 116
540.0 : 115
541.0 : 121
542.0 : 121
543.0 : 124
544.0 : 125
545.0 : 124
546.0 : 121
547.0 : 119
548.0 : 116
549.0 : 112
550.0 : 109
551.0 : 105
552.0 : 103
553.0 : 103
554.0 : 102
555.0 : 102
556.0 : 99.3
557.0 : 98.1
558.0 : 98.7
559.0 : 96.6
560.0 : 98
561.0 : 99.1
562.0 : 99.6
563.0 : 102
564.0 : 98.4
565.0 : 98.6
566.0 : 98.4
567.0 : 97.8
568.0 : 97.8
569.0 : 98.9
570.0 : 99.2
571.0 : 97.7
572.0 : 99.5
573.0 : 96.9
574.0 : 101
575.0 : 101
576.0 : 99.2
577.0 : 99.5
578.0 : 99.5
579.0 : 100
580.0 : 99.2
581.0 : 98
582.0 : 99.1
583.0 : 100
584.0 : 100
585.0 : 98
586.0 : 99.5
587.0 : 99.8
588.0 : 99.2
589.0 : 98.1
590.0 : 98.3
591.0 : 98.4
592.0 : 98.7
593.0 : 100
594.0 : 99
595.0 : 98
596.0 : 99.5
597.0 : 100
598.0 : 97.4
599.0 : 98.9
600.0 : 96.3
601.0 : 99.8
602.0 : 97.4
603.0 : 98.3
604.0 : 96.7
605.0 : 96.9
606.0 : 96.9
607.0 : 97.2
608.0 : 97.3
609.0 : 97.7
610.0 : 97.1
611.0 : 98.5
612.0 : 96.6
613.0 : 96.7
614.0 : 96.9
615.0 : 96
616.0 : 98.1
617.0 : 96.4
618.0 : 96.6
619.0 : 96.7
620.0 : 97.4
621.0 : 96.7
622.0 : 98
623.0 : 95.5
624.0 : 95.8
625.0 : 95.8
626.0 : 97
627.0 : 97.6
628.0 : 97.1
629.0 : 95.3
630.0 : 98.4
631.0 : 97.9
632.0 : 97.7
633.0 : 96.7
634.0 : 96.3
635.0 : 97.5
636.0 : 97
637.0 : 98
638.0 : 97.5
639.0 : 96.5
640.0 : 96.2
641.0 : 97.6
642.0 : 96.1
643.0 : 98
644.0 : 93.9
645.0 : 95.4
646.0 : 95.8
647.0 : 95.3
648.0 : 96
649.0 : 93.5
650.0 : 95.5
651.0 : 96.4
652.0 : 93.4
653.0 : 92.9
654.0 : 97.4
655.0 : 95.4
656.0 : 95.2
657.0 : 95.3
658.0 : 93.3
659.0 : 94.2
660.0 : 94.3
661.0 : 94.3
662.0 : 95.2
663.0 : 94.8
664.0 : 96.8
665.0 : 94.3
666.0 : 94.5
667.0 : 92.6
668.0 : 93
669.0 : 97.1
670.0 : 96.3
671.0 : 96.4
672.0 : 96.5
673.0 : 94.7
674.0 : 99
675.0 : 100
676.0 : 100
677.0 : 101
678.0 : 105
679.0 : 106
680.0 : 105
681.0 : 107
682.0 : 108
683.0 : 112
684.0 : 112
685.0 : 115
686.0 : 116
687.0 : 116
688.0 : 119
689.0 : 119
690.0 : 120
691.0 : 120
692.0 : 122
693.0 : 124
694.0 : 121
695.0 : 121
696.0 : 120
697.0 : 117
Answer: 0.5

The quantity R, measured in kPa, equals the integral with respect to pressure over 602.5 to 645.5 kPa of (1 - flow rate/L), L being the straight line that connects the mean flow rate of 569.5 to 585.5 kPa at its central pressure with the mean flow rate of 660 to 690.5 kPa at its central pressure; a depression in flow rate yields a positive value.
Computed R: 1.8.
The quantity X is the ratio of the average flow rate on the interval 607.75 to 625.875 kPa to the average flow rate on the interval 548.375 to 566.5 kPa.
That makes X 0.96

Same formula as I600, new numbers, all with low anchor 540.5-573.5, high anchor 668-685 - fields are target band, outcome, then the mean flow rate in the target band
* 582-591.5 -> 0.52 kPa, 99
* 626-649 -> 1.50 kPa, 96.7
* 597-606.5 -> 0.60 kPa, 97.7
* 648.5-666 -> 1.37 kPa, 94.8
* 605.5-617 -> 0.77 kPa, 97.1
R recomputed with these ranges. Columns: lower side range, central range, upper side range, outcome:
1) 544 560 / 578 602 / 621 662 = 0.9 kPa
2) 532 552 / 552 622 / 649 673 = 5.0 kPa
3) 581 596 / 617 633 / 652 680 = 0.2 kPa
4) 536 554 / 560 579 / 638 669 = 1.9 kPa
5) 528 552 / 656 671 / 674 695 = 2.3 kPa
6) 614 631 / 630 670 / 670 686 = 1.9 kPa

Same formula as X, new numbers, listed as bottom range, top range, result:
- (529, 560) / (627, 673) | 0.88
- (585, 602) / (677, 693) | 1.15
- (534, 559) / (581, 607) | 0.89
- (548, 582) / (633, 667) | 0.95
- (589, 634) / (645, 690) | 1.03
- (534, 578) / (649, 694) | 0.97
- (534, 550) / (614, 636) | 0.84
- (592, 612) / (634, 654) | 0.98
